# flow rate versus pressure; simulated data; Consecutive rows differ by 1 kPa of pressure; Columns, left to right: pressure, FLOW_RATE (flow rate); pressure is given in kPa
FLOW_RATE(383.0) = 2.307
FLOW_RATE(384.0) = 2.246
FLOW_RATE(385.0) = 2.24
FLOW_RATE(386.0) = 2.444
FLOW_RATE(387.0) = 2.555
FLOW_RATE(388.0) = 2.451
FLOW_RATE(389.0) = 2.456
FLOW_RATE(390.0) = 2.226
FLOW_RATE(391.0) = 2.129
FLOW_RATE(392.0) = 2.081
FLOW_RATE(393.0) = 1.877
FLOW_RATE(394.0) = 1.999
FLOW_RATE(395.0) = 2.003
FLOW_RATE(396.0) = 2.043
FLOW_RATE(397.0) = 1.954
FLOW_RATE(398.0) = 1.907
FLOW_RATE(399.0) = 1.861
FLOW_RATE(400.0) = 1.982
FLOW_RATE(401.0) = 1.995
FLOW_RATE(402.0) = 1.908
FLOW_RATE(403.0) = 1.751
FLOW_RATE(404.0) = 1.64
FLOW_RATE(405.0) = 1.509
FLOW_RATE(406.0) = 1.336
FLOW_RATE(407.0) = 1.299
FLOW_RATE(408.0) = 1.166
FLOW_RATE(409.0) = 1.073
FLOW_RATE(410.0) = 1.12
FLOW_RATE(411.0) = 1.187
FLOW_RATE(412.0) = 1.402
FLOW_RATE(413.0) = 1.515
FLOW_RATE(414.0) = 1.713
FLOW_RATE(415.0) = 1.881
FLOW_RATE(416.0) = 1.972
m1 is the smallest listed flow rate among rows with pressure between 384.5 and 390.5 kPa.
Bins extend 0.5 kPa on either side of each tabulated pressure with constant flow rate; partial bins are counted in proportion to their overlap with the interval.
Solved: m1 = 2.226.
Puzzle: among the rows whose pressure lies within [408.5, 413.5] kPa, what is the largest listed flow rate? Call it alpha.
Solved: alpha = 1.515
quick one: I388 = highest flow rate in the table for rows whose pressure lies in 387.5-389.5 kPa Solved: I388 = 2.456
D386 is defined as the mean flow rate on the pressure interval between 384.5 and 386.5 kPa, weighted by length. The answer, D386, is 2.34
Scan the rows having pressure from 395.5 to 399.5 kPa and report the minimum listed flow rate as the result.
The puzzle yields 1.861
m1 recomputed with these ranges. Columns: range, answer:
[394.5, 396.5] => 2.003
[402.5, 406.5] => 1.336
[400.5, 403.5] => 1.751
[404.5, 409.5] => 1.073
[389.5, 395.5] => 1.877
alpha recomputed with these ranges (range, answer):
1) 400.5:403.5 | 1.995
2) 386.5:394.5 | 2.555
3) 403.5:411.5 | 1.64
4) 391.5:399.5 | 2.081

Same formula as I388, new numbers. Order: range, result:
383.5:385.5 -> 2.246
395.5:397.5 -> 2.043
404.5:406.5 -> 1.509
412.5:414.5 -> 1.713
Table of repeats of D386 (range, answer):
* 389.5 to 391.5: 2.18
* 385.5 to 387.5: 2.5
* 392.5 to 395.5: 1.96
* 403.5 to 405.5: 1.57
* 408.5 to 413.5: 1.26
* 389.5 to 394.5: 2.06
